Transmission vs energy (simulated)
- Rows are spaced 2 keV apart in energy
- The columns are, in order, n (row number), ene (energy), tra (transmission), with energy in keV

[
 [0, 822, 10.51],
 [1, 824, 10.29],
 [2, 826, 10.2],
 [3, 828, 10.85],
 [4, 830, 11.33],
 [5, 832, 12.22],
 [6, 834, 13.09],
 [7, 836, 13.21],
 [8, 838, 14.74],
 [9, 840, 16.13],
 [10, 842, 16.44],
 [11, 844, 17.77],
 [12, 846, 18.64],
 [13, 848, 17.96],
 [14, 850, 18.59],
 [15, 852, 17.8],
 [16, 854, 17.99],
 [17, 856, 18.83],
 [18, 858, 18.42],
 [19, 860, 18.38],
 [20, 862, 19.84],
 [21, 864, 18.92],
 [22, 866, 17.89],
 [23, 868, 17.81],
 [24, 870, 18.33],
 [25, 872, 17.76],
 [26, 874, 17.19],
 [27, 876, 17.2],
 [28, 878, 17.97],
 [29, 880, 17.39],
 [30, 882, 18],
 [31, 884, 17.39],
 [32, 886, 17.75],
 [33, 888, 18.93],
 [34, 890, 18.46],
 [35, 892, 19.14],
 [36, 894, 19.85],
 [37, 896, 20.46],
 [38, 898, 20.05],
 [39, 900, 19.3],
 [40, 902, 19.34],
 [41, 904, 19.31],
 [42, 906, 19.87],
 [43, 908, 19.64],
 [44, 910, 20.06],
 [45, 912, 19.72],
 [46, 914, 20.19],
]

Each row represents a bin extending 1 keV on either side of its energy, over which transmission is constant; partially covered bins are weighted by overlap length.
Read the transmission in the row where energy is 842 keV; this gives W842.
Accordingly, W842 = 16.44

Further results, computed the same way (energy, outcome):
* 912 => 19.72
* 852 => 17.8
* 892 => 19.14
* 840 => 16.13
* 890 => 18.46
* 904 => 19.31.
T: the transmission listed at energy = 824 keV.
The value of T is 10.29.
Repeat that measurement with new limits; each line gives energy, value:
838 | 14.74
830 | 11.33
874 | 17.19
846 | 18.64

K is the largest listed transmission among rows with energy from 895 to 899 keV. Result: 20.46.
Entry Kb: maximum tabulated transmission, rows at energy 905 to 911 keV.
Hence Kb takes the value 20.06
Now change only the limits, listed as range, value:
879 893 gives 19.14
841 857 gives 18.83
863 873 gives 18.92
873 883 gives 18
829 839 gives 14.74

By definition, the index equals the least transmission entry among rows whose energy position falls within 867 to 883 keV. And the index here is 17.19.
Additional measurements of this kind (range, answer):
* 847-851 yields 17.96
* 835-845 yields 13.21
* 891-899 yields 19.14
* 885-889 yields 17.75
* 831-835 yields 12.22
